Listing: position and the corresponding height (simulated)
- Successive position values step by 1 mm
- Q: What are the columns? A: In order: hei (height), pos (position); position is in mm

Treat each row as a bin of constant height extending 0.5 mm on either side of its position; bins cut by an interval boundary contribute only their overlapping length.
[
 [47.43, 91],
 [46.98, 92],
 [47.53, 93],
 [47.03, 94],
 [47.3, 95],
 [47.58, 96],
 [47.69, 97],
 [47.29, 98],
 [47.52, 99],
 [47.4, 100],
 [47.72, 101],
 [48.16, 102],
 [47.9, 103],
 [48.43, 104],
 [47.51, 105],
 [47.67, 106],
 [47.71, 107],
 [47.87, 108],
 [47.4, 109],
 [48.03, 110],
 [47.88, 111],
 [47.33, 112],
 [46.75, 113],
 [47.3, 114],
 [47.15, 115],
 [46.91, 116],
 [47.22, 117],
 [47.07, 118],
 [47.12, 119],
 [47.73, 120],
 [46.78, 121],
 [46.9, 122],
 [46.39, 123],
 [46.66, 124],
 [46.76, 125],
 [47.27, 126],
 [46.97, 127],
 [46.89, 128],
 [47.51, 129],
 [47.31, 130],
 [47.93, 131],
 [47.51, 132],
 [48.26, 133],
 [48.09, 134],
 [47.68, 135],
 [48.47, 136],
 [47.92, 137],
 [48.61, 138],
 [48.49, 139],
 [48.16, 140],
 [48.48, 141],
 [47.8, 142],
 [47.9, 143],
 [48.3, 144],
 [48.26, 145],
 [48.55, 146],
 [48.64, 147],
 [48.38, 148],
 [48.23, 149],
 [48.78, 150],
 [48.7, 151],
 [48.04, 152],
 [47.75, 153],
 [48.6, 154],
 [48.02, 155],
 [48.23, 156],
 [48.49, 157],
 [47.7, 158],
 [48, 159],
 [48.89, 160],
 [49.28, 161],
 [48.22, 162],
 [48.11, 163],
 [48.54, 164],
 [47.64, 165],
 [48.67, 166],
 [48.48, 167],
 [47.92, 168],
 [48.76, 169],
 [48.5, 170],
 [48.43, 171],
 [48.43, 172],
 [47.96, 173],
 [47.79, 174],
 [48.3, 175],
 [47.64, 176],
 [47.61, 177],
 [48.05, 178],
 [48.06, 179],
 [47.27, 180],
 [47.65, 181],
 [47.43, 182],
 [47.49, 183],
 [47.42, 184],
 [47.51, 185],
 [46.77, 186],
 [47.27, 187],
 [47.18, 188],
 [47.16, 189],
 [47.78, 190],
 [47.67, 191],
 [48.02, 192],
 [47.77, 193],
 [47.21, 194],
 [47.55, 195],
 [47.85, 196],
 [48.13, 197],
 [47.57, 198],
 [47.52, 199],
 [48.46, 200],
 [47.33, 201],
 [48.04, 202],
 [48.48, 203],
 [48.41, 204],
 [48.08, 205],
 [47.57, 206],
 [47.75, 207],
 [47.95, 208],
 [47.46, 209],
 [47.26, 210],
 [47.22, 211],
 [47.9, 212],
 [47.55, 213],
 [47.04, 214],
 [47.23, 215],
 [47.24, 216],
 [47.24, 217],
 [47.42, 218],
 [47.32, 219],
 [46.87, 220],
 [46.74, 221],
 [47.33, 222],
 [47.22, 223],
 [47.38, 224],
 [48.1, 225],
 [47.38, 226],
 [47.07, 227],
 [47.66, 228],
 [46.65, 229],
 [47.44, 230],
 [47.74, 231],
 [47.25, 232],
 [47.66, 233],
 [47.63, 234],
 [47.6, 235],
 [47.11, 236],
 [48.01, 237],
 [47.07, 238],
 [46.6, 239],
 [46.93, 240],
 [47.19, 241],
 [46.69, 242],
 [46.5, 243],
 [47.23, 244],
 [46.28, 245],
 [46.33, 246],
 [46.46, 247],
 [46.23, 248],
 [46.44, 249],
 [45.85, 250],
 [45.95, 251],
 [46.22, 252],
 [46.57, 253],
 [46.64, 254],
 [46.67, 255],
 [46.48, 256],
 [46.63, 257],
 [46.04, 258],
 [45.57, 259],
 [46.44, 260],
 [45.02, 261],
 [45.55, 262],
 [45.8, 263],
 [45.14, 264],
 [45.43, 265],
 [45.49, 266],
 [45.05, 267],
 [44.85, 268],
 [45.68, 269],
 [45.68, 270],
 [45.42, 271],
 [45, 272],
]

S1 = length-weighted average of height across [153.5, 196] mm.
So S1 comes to 47.9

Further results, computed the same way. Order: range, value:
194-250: 47.3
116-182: 47.9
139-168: 48.3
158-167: 48.4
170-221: 47.6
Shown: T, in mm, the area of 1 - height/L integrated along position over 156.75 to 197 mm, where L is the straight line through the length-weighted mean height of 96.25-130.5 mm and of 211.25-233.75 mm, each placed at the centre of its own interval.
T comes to -0.5 mm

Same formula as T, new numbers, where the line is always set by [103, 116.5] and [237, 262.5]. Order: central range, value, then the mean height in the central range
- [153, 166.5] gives -0.3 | 48.3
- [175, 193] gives -0.2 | 47.6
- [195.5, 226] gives -0.6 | 47.6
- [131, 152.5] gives -0.4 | 48.2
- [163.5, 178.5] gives -0.4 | 48.2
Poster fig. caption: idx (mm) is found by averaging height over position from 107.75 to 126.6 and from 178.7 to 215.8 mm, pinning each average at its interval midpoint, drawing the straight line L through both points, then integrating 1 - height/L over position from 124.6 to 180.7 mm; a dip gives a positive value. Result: -0.9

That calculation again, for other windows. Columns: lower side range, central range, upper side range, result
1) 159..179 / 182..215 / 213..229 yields 0.05 mm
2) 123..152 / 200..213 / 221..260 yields -0.16 mm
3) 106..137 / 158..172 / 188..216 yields -0.25 mm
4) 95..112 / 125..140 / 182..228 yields -0.03 mm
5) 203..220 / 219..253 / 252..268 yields -0.21 mm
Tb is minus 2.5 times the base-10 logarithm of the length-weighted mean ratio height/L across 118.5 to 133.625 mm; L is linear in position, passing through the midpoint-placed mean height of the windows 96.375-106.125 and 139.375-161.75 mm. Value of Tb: 0.02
